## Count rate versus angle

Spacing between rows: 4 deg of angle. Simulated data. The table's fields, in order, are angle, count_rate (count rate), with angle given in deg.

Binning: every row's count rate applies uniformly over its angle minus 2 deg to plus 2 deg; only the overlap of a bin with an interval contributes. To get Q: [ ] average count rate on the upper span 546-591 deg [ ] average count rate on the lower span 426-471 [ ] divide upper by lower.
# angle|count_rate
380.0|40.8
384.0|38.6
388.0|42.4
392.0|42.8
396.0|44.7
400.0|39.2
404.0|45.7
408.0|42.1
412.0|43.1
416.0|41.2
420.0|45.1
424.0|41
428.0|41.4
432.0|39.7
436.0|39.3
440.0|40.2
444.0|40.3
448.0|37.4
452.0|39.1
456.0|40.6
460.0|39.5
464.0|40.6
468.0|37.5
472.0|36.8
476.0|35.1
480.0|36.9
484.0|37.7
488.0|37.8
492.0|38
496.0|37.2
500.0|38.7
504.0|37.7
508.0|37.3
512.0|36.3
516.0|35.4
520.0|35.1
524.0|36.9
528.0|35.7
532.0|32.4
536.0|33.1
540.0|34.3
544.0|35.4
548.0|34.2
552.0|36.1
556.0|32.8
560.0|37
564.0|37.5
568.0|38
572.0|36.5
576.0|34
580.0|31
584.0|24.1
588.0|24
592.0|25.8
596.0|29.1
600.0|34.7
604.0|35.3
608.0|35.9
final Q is 0.84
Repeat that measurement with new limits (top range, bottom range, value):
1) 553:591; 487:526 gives 0.88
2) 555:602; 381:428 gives 0.76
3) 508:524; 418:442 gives 0.87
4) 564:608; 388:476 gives 0.78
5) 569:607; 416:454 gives 0.76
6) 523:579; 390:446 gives 0.84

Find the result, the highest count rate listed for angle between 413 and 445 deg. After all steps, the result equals 45.1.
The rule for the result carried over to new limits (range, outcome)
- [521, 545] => 36.9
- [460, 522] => 40.6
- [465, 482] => 37.5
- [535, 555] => 36.1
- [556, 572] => 38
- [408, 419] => 43.1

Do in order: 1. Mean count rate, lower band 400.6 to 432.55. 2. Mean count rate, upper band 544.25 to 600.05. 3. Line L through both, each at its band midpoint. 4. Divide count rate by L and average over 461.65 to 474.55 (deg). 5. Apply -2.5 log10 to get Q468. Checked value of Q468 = 0.03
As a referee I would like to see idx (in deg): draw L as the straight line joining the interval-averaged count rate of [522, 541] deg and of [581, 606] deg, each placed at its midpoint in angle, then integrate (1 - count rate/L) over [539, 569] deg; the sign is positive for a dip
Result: -2.96 deg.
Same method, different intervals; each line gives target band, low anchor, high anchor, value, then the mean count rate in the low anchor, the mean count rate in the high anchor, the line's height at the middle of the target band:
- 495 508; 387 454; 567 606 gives -0.5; 41.4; 31.1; 36.4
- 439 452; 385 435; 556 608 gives 0.3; 42.2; 32.4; 40.2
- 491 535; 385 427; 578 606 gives -1.8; 42.6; 29.1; 34.9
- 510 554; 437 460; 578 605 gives -2.2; 39.5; 28.9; 33.3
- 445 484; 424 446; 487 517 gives 0.8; 40.3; 37.3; 39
